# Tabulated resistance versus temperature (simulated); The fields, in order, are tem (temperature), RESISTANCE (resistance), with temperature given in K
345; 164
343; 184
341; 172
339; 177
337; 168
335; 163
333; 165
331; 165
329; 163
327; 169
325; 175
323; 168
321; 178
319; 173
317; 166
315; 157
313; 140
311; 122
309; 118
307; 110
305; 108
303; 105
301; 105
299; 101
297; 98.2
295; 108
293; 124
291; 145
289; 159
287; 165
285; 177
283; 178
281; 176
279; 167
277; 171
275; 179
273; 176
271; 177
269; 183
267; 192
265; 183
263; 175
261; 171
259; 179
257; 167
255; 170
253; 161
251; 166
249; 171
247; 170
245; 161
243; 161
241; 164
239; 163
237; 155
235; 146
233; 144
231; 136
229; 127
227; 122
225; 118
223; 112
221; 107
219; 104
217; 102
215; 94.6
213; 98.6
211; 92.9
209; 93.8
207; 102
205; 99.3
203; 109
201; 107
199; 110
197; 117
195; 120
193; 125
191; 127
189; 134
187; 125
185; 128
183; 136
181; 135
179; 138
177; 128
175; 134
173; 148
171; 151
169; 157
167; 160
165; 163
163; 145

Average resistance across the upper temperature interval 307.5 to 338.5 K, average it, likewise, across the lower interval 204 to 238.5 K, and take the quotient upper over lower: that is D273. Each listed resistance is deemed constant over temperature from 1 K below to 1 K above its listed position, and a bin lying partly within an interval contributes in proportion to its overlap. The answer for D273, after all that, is 1.4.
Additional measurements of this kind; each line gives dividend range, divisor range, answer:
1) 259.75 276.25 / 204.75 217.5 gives 1.84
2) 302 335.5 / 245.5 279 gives 0.86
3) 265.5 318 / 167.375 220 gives 1.22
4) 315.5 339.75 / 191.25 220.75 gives 1.59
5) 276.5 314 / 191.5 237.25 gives 1.18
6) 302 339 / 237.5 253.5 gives 0.92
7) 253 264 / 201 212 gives 1.71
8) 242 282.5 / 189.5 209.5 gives 1.54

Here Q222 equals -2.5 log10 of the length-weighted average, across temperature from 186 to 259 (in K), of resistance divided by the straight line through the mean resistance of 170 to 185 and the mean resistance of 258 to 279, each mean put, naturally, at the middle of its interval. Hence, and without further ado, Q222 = 0.21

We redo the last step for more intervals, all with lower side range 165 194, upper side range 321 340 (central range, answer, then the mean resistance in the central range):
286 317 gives 0.28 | 126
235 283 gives -0.11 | 171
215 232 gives 0.27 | 115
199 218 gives 0.39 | 100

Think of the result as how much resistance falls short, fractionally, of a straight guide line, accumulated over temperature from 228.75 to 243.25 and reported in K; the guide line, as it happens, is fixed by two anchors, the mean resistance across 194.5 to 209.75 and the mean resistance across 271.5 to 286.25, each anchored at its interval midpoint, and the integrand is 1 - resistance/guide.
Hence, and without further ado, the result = -1.4 K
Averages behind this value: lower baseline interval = 107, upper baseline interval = 175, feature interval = 150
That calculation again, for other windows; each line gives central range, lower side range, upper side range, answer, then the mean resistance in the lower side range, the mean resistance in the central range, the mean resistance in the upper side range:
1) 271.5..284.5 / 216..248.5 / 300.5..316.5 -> -4.7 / 138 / 175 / 123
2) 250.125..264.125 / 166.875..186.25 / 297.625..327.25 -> -3.1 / 140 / 170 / 138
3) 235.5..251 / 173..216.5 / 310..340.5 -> -3.3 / 117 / 163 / 163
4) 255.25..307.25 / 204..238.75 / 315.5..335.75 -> -3.4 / 116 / 154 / 168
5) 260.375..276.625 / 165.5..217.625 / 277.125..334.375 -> -4.8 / 123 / 179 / 146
